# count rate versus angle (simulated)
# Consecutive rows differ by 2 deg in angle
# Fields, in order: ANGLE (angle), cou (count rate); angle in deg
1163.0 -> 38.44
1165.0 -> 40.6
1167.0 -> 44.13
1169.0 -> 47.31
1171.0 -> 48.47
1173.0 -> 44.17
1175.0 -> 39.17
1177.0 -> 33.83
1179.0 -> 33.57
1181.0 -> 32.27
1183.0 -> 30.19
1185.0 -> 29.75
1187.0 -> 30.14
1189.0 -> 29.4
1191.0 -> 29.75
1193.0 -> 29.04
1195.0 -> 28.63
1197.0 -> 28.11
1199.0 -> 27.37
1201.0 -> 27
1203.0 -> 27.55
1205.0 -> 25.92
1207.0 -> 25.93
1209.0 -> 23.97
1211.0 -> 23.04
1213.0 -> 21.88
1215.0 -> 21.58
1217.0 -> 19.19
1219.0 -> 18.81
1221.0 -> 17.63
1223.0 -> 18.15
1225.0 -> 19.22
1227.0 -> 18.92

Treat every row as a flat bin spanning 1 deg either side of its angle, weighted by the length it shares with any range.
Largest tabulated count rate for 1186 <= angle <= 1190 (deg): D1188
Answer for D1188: 30.14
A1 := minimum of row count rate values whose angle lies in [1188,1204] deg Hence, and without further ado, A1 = 27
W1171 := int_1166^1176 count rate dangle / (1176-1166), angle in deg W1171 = 44.6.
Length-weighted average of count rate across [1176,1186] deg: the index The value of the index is 31.9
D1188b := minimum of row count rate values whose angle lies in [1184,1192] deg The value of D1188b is 29.4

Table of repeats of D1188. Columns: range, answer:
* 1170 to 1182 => 48.47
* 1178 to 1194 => 33.57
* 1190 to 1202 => 29.75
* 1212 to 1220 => 21.88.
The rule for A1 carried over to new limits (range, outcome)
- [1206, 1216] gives 21.58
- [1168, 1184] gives 30.19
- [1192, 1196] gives 28.63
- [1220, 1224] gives 17.63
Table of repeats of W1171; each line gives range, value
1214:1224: 19.1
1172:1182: 36.6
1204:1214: 24.1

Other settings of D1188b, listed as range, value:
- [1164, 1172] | 40.6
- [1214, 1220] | 18.81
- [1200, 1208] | 25.92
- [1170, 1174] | 44.17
